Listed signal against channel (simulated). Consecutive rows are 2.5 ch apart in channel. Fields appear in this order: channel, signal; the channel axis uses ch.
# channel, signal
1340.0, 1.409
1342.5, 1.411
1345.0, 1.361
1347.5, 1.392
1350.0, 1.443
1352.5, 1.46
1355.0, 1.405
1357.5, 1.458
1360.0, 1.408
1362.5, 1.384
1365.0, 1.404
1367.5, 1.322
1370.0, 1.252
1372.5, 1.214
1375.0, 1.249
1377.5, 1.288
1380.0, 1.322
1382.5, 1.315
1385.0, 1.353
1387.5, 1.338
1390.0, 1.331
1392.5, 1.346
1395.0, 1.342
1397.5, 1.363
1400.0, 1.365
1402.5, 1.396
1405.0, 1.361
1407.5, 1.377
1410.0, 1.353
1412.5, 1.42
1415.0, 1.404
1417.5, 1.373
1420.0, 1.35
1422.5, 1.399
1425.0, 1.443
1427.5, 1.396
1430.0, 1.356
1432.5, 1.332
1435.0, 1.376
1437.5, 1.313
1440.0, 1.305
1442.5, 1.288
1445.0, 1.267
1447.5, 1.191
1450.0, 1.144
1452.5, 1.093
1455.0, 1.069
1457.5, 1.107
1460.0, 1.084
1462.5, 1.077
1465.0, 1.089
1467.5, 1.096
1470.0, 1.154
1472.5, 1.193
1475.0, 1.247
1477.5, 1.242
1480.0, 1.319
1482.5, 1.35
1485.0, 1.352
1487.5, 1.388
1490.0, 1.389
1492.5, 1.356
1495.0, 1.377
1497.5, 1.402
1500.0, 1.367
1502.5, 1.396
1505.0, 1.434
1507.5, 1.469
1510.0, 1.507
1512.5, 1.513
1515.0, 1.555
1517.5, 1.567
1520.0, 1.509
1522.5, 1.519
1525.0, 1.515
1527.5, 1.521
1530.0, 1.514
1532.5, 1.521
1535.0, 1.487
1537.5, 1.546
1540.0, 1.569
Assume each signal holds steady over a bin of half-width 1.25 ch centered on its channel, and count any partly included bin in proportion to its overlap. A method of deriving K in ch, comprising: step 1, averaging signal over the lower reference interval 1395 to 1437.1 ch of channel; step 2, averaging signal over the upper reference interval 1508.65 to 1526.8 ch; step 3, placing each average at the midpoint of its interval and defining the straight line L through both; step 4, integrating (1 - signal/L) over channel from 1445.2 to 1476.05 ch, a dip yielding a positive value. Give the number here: 6.62 ch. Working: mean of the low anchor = 1.38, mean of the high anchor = 1.53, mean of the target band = 1.13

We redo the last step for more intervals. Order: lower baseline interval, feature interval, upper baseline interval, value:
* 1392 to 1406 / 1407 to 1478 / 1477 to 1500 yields 5.3 ch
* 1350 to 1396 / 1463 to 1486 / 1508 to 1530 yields 3.9 ch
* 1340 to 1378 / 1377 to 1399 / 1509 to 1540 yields 0.9 ch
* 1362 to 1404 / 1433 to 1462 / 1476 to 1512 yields 3.3 ch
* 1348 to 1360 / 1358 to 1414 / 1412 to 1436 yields 2.7 ch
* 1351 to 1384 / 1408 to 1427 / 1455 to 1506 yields -1.2 ch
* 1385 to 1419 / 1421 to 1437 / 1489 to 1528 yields 0.1 ch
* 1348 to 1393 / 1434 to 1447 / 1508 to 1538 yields 1.2 ch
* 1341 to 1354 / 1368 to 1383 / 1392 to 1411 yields 1.2 ch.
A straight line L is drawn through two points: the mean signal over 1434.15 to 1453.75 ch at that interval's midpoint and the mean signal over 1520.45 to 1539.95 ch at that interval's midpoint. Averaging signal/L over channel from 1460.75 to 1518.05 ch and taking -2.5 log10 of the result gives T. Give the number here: 0.05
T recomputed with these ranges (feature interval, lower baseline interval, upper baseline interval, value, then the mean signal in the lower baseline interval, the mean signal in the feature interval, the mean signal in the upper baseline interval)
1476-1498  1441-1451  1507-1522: 0.04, 1.23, 1.35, 1.52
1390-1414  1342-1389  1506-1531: 0.02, 1.36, 1.37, 1.52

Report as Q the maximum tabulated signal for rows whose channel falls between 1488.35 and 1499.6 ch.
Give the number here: 1.402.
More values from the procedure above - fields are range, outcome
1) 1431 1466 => 1.376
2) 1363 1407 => 1.404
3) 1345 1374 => 1.46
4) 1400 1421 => 1.42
